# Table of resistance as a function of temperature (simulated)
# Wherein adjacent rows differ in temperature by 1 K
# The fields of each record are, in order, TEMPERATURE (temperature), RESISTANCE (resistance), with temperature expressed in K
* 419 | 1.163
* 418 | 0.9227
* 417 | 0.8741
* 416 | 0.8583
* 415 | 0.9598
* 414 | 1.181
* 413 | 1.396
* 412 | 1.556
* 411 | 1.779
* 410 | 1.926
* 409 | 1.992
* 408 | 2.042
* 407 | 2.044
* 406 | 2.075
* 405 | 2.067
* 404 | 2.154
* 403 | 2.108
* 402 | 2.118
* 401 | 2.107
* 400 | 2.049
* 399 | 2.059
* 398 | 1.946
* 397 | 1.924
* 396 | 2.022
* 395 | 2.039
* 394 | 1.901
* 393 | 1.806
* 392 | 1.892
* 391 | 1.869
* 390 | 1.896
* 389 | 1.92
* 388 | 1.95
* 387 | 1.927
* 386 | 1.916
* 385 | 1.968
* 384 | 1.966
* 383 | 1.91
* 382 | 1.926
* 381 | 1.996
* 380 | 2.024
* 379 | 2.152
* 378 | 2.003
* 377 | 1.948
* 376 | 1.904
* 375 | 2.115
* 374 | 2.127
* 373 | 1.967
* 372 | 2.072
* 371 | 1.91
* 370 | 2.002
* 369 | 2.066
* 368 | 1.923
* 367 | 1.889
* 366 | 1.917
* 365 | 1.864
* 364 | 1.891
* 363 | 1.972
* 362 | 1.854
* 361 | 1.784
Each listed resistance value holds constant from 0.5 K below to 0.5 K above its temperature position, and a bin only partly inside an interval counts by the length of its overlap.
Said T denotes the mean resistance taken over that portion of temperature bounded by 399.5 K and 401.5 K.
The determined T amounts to 2.08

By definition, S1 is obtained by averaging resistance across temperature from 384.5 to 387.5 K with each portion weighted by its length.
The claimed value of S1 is 1.94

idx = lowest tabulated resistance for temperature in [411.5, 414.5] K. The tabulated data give 1.181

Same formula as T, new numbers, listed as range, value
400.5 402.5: 2.11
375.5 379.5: 2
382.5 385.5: 1.95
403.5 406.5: 2.1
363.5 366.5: 1.89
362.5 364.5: 1.93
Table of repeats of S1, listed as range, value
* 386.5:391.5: 1.91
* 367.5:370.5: 2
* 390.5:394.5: 1.87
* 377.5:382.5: 2.02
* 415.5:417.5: 0.866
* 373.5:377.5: 2.02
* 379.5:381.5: 2.01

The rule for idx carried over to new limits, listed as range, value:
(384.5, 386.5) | 1.916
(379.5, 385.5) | 1.91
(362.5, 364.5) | 1.891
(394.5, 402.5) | 1.924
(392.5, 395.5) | 1.806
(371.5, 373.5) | 1.967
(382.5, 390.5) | 1.896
